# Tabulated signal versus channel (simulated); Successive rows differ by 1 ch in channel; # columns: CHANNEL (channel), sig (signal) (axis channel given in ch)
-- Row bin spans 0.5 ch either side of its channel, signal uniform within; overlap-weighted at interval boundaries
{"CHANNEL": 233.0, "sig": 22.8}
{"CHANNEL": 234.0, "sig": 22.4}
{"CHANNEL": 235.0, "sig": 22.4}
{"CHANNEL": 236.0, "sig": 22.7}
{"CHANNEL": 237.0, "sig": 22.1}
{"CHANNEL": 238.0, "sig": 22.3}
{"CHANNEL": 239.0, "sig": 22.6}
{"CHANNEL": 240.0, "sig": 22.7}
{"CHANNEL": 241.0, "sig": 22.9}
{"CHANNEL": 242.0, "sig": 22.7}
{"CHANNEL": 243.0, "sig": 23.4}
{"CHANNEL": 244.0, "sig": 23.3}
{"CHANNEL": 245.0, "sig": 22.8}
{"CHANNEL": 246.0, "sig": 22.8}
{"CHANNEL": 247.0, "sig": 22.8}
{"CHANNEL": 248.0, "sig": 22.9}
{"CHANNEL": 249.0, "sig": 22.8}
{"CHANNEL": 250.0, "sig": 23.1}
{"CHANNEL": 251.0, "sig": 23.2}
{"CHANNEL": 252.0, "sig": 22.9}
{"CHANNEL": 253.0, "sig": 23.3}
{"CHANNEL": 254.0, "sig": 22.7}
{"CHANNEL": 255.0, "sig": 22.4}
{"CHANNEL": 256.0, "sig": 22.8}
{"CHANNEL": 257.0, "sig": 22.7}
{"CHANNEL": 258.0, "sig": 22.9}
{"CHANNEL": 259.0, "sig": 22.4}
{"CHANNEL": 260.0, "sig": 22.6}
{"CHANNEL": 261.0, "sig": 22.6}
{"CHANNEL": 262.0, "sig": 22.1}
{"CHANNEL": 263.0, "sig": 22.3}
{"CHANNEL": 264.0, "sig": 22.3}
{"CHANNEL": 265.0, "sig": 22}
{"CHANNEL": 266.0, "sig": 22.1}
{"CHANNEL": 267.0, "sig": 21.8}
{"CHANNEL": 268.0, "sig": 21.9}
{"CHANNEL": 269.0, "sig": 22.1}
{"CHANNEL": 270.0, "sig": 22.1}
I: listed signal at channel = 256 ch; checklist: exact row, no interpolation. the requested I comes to 22.8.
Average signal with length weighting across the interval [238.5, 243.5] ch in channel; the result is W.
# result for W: 22.9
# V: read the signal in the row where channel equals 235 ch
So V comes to 22.4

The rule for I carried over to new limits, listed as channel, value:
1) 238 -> 22.3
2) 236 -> 22.7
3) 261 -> 22.6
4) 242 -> 22.7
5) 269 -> 22.1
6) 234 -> 22.4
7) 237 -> 22.1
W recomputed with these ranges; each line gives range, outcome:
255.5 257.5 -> 22.8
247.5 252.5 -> 23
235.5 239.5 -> 22.4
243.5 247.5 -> 22.9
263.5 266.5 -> 22.1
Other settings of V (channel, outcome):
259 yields 22.4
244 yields 23.3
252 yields 22.9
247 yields 22.8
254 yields 22.7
